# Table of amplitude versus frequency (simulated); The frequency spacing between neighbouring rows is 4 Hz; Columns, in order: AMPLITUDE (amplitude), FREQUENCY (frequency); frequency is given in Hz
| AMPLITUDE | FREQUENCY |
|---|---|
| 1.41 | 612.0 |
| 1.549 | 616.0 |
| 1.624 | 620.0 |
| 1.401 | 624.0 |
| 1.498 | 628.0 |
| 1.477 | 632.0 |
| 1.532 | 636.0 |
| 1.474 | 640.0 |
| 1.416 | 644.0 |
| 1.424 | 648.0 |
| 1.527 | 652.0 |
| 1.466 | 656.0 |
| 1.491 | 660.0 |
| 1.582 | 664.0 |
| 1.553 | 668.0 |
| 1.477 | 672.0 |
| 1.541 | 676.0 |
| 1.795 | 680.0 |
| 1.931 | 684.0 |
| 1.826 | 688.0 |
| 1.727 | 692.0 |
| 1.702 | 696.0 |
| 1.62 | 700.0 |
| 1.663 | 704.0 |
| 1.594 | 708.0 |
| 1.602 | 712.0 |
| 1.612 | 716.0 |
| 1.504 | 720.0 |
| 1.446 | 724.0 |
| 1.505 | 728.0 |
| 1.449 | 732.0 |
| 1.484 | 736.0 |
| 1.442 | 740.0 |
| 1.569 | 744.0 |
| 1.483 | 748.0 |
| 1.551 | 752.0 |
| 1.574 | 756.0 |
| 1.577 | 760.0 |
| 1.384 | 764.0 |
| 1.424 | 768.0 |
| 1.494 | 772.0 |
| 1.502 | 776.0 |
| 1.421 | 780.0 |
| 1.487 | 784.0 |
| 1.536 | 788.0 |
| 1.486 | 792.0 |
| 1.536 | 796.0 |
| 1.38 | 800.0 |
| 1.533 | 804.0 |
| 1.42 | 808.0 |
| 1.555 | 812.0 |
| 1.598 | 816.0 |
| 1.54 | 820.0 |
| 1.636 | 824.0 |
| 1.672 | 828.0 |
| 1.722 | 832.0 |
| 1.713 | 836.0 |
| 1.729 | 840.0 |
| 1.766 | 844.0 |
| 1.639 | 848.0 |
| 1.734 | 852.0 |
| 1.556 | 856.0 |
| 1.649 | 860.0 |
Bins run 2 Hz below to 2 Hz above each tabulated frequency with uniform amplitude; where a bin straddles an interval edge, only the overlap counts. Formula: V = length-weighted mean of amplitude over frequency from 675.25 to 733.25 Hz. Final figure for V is 1.64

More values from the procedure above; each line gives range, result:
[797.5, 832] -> 1.55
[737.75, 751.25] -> 1.5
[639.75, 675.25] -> 1.49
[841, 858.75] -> 1.68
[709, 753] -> 1.51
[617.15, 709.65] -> 1.58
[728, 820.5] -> 1.5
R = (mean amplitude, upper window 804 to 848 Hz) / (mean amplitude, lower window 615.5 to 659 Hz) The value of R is 1.10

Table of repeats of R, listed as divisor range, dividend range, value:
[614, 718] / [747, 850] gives 0.98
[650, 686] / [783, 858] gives 1.00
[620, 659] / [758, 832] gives 1.03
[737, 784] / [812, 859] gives 1.11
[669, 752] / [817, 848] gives 1.05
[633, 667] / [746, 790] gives 1.00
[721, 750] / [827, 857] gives 1.14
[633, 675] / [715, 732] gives 1.01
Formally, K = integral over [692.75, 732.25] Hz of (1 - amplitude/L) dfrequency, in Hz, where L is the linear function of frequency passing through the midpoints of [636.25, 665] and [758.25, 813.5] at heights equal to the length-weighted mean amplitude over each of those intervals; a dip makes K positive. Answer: -2.6 Hz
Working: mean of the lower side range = 1.48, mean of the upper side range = 1.48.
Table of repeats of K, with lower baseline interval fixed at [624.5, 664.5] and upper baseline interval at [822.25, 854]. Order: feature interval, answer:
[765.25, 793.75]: 2.8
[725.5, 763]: 2.0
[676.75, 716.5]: -4.3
